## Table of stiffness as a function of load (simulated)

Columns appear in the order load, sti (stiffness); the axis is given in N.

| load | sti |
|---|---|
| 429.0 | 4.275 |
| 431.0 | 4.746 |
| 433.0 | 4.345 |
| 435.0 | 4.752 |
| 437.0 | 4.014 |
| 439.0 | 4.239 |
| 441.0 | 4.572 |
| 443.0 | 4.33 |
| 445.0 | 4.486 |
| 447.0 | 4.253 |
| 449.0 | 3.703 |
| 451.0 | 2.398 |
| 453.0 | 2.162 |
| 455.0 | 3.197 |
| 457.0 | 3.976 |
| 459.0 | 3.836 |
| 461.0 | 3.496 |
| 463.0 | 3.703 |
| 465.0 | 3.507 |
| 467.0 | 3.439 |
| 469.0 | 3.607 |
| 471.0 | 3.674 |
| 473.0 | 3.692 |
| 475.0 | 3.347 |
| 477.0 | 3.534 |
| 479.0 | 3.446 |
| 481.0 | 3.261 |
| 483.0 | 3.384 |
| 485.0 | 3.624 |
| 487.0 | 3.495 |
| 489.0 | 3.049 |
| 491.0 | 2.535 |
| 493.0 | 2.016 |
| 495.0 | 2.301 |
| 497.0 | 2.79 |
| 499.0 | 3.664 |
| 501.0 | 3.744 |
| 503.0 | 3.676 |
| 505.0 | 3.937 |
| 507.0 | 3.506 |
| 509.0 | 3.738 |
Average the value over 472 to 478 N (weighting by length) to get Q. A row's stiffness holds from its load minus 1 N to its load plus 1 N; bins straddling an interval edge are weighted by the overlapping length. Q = 3.52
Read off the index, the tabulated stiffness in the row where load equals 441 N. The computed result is 4.572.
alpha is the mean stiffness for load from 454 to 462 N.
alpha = 3.63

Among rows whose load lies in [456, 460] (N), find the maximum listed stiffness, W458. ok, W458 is 3.976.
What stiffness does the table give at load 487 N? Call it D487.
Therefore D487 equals 3.495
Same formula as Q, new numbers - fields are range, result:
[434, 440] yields 4.33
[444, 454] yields 3.4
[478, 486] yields 3.43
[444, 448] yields 4.37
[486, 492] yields 3.03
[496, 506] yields 3.56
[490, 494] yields 2.28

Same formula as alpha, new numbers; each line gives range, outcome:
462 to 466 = 3.6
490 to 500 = 2.66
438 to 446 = 4.41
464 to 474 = 3.58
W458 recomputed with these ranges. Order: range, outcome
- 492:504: 3.744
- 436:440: 4.239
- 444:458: 4.486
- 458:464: 3.836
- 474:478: 3.534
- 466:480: 3.692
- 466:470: 3.607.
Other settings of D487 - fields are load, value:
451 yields 2.398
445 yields 4.486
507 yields 3.506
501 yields 3.744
